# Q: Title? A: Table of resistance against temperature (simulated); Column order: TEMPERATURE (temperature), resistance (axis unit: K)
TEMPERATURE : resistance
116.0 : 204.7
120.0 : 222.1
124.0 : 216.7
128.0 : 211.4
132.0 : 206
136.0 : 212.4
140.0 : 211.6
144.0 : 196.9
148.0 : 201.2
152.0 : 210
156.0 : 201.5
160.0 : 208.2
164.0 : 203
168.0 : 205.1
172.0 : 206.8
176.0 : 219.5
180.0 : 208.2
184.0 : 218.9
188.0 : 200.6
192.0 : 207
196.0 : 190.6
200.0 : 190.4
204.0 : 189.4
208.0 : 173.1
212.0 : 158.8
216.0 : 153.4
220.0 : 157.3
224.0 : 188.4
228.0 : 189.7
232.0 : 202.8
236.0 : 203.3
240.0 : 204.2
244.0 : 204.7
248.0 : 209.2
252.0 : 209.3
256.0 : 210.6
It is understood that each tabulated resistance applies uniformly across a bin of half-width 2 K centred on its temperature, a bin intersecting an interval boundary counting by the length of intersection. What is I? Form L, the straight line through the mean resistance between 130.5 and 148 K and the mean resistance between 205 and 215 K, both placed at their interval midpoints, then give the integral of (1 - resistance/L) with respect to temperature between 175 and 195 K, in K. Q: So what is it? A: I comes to -3.2 K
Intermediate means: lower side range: 206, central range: 209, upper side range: 167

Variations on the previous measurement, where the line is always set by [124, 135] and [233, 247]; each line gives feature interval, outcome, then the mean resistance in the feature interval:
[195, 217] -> 3.19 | 176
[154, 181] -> 0.12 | 207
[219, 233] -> 1.36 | 185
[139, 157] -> 0.47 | 204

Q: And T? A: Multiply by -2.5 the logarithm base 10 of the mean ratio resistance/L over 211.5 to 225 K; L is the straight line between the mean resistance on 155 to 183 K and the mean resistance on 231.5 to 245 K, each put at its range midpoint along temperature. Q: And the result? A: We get 0.25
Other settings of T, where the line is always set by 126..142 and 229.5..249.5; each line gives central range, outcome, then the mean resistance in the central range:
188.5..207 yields 0.07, 194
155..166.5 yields 0.02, 205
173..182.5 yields -0.03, 213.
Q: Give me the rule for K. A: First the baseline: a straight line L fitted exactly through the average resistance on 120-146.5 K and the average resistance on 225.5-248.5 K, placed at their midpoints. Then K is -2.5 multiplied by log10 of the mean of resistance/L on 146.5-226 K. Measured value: 0.06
